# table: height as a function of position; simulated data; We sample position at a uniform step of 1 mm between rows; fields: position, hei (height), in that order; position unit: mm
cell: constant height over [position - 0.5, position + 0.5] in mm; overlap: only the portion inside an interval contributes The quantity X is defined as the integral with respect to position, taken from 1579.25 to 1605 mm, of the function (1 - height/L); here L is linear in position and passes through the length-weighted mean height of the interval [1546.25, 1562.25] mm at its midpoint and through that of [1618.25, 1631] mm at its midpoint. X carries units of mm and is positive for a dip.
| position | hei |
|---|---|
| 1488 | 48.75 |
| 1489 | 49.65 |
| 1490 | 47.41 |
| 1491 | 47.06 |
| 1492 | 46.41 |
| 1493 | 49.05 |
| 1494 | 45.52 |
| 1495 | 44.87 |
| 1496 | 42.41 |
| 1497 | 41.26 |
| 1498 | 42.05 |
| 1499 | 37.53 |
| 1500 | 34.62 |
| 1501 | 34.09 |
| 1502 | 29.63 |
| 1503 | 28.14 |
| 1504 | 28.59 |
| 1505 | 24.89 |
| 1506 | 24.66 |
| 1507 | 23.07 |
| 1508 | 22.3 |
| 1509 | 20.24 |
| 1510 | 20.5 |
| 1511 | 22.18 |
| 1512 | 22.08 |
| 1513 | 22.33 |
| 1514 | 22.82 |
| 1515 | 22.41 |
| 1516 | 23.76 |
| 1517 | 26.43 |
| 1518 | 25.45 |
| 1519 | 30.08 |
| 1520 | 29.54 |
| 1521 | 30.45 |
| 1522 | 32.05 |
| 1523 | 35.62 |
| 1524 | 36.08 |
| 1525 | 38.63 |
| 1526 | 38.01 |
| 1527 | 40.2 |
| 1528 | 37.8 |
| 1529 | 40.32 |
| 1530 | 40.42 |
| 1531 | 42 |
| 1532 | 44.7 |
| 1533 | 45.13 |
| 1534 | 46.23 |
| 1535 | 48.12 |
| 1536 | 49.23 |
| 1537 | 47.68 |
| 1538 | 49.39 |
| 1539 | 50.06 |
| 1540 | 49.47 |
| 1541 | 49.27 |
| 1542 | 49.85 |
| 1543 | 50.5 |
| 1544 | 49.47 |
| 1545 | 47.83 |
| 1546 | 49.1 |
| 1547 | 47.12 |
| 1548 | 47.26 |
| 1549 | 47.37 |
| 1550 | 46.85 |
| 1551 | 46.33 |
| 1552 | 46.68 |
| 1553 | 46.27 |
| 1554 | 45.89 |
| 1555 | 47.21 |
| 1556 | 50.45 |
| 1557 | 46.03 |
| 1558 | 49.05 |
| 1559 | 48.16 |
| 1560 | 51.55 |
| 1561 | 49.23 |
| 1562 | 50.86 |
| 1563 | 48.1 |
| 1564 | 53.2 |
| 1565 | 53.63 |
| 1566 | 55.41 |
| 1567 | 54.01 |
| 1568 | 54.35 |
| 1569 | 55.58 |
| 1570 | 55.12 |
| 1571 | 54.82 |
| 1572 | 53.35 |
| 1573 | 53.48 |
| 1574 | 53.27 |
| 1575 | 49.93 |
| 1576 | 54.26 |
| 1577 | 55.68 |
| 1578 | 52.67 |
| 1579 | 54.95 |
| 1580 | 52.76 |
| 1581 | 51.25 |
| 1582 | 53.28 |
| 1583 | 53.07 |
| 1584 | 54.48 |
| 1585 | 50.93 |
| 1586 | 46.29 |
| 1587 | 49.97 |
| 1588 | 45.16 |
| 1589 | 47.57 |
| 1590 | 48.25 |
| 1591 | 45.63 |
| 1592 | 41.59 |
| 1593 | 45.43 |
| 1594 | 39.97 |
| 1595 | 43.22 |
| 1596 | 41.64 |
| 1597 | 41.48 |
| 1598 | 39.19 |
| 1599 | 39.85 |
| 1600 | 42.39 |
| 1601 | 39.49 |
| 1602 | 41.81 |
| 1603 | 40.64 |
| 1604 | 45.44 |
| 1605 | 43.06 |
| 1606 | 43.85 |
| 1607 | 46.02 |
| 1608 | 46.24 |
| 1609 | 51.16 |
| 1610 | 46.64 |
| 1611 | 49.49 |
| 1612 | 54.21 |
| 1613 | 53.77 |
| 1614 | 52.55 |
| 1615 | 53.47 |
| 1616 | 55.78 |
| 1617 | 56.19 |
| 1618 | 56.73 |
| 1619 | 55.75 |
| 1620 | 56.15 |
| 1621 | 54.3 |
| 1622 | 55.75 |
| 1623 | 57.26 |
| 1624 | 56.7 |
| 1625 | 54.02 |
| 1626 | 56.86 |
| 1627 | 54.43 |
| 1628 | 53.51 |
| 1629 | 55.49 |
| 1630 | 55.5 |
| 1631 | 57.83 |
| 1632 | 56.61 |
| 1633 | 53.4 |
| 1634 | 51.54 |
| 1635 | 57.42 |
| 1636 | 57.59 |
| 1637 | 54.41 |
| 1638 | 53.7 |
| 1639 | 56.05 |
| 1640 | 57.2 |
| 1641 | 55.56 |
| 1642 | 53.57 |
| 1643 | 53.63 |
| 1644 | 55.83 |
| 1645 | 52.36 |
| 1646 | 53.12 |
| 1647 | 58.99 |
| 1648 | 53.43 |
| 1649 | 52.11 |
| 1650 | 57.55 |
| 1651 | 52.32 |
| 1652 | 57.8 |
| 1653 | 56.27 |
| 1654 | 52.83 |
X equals 3.1 mm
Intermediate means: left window 47.9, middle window 45.7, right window 55.6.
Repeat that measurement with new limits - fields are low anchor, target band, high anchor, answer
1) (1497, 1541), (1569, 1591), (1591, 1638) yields -3.8 mm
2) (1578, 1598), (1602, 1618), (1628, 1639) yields 0.7 mm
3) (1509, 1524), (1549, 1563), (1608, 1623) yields -4.1 mm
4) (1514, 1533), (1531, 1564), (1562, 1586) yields -4.0 mm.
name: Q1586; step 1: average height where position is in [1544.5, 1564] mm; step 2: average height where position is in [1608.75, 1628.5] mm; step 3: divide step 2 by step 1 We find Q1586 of 1.13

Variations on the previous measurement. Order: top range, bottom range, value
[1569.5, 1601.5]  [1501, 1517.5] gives 1.99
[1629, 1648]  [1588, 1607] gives 1.29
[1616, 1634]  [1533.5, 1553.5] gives 1.15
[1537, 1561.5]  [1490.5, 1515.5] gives 1.51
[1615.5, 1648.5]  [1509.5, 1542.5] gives 1.51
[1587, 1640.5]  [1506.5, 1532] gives 1.67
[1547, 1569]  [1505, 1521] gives 2.05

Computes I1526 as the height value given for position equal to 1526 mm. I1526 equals 38.01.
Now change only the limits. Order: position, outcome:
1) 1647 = 58.99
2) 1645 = 52.36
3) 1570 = 55.12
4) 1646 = 53.12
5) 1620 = 56.15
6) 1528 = 37.8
